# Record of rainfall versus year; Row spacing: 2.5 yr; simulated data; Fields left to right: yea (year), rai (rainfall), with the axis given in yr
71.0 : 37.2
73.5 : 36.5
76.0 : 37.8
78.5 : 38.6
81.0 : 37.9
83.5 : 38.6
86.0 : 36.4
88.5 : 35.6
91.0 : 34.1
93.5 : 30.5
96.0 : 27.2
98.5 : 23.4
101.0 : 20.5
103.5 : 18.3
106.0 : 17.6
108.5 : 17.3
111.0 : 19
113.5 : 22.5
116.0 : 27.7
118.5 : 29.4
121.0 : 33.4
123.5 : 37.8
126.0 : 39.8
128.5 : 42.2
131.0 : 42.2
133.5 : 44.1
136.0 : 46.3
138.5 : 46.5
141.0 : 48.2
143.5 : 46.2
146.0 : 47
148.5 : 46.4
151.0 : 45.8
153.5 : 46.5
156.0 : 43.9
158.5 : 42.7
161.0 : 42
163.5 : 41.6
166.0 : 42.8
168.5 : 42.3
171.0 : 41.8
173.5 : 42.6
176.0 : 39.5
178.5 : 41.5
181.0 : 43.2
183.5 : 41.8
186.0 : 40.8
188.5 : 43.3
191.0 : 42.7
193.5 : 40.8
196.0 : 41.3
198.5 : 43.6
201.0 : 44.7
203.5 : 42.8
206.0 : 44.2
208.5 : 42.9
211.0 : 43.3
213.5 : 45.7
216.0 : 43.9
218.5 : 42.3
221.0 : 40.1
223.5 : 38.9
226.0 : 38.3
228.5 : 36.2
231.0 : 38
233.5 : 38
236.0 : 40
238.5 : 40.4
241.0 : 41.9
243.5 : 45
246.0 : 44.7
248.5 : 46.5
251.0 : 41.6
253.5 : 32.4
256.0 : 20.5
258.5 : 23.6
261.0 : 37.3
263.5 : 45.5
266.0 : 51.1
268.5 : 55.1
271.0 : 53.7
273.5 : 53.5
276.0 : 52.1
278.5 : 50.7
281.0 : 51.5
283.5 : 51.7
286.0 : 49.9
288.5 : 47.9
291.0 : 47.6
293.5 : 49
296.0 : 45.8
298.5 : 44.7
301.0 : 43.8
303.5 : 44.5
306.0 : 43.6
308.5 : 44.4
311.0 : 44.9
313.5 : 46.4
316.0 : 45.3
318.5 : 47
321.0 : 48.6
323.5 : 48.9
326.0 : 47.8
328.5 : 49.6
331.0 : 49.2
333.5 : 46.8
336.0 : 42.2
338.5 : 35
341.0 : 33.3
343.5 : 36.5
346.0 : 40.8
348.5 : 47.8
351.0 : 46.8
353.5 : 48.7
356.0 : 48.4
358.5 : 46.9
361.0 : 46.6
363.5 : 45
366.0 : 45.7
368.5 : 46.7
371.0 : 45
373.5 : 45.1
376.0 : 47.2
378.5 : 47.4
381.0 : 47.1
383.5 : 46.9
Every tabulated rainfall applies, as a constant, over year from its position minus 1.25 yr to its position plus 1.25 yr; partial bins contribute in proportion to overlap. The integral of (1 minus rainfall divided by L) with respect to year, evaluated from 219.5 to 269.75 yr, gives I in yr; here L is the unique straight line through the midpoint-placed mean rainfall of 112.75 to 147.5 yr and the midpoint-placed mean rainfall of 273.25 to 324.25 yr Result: 5.94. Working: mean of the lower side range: 39.8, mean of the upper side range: 47.6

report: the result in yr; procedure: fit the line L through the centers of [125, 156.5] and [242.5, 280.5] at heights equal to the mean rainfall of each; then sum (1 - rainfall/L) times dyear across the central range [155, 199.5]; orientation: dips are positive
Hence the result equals 2.5 yr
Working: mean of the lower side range 45.1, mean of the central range 42.1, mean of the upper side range 43.7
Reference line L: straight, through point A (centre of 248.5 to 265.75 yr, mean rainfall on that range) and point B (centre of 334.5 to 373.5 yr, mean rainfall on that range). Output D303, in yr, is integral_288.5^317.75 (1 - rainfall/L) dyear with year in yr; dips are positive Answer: -4.6 yr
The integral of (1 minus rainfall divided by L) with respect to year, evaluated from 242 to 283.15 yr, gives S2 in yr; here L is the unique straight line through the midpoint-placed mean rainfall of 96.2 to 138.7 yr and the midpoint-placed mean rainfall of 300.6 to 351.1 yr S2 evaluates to -4.0 yr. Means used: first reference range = 30.6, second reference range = 44.4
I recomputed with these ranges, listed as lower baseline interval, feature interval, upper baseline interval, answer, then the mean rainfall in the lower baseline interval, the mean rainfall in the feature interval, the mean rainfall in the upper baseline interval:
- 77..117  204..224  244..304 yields -1.8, 27.9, 42.8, 45.2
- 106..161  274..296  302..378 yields -3.3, 38.4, 49.9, 45.2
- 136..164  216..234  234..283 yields 2.0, 45.3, 39.2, 43.6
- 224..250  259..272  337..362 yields -1.8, 40.8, 47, 43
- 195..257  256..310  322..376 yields -4.6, 40.8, 46.4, 45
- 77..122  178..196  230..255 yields -3.1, 28.2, 42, 40.7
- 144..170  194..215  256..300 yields 0.8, 44.1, 43.5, 46.9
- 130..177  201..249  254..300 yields 3.7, 44.2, 41.7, 45.9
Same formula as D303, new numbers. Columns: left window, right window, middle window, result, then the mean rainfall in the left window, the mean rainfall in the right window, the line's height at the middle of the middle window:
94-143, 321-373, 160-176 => -3.3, 32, 45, 34.8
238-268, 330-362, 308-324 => -1.6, 39.6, 43.7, 42.4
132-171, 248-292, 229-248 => 1.6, 44.7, 45.1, 45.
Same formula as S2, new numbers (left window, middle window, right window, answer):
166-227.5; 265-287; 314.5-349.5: -4.48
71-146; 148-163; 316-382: -3.38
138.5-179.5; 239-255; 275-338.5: 1.46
